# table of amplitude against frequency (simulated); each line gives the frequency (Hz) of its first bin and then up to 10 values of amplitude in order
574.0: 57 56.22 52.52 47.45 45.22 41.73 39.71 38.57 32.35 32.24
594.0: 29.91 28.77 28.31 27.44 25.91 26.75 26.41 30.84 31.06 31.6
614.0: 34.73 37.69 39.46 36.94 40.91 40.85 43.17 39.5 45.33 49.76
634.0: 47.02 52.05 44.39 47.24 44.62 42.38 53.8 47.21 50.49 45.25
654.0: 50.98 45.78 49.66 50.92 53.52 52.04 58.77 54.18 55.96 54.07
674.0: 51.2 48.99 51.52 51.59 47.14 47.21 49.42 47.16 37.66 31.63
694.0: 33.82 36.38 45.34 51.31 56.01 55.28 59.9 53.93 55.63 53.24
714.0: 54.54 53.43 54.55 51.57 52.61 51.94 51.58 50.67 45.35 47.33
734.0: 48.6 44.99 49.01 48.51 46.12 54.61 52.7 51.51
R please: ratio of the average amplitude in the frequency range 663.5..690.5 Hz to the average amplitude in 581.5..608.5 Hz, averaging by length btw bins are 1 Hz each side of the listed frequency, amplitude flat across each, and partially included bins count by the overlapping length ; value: 1.57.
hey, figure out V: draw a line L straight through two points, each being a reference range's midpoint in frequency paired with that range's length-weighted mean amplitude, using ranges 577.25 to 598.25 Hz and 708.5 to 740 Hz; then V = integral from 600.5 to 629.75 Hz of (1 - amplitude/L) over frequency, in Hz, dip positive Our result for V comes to 4.2 Hz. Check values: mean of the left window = 38.1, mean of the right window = 51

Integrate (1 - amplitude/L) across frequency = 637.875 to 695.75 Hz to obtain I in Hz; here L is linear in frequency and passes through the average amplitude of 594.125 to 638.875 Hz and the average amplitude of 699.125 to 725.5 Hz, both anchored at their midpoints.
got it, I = -3.4 Hz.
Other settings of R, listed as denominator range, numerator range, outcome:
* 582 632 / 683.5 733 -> 1.40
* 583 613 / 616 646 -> 1.40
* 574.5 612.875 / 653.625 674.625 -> 1.47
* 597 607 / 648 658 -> 1.79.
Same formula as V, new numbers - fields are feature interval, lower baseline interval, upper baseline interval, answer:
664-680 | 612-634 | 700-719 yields -1.5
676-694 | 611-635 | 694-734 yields 1.0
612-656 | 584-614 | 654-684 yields -2.9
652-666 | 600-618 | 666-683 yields -1.0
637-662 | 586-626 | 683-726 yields -4.8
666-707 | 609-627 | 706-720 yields 0.8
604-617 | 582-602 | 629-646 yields 2.5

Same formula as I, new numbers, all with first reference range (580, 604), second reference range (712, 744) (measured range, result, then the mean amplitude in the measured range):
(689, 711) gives 0.03 Hz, 47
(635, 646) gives -1.96 Hz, 46.8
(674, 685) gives -1.24 Hz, 49.5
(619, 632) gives -1.29 Hz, 41.8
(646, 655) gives -1.78 Hz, 49.1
